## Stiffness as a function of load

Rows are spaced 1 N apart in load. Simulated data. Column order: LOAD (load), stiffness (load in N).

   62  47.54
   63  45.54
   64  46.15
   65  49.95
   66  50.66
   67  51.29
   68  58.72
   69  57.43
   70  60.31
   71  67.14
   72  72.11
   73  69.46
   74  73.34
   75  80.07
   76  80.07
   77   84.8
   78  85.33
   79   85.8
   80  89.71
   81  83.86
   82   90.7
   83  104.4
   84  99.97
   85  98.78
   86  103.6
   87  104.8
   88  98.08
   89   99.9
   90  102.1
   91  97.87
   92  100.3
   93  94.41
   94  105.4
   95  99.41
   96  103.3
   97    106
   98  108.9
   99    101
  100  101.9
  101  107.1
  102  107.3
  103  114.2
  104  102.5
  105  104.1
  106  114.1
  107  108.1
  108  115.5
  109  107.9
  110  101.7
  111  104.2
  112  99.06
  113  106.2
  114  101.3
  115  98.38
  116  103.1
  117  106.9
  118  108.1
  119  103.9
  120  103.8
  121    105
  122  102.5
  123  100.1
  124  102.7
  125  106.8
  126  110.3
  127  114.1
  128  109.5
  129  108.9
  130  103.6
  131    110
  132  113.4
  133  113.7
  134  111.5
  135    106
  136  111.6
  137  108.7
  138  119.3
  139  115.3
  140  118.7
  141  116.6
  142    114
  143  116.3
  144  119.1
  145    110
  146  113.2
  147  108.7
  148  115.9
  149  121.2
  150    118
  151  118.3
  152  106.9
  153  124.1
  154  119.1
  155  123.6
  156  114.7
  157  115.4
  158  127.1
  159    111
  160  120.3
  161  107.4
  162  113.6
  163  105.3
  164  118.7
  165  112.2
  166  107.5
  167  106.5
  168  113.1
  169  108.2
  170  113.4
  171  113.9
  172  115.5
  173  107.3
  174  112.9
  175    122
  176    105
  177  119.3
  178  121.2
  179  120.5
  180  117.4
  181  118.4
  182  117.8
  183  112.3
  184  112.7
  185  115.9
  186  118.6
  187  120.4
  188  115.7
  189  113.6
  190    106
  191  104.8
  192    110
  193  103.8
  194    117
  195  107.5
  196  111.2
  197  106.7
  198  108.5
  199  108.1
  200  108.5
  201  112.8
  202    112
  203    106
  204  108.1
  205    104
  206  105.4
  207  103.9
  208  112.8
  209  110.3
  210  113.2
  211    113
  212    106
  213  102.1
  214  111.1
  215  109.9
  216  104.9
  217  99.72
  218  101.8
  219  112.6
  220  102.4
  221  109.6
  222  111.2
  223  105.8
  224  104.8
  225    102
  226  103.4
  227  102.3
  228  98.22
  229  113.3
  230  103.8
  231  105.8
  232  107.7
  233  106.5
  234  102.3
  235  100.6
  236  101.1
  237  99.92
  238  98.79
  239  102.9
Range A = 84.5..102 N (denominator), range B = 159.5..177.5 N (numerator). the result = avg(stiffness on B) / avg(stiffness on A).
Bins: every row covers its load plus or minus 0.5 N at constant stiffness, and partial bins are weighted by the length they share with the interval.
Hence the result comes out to 1.1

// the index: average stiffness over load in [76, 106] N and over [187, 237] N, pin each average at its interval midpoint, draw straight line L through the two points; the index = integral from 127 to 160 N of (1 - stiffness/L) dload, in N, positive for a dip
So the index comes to -3.8 N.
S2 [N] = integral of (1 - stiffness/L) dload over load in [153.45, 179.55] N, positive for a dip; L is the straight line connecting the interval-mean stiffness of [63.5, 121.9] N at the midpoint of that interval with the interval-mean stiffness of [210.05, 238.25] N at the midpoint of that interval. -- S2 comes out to -3.8 N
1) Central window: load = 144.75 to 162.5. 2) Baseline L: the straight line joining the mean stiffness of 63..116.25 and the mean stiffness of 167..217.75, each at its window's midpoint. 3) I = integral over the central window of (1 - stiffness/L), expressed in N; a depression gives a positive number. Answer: -2.1 N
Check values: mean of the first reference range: 91.2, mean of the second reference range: 111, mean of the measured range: 116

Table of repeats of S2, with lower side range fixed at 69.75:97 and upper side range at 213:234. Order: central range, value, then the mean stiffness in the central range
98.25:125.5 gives -3.3 N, 105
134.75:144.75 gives -1.9 N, 115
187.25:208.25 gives -1.2 N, 109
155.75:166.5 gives -1.6 N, 114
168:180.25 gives -1.7 N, 115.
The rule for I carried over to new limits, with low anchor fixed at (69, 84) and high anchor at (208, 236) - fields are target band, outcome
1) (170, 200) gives -4.1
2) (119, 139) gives -4.2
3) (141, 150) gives -2.2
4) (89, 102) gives -2.9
